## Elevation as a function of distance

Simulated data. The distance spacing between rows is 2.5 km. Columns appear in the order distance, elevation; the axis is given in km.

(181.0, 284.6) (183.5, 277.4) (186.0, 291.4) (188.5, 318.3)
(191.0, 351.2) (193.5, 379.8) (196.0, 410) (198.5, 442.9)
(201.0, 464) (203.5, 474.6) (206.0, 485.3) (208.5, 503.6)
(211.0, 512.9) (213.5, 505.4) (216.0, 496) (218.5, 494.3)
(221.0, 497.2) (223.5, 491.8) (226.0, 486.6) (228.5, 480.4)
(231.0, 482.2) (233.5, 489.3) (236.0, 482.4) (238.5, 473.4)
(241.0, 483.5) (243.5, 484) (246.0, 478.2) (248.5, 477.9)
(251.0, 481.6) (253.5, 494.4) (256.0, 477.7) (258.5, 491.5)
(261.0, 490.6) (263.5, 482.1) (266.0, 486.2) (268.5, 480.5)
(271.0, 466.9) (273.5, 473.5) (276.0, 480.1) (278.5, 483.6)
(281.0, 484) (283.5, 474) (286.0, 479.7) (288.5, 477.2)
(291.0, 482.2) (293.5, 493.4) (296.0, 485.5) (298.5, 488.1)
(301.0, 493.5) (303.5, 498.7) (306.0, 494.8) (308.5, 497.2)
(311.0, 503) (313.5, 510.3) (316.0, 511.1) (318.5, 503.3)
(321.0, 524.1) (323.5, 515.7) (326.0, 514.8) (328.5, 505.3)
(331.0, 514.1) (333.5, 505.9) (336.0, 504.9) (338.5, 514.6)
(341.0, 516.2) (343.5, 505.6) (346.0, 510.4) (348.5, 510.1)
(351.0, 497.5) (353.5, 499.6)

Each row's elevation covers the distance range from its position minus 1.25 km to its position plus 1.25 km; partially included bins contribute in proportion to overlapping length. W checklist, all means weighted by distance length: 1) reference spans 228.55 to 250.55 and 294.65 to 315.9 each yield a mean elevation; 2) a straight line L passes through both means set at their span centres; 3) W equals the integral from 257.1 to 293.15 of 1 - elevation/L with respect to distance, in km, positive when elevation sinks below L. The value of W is 0.64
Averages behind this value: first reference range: 481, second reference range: 497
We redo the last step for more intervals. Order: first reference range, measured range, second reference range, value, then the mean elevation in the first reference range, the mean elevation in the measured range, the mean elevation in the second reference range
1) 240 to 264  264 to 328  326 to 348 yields 0.71 km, 484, 492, 510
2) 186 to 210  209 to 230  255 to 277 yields -2.73 km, 419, 496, 481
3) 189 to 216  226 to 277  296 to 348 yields -0.90 km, 451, 482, 506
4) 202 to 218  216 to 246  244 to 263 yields 0.26 km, 496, 486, 484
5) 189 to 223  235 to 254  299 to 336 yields -0.21 km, 460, 481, 506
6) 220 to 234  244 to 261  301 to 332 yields 0.31 km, 488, 484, 507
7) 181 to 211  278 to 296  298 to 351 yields -0.25 km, 400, 482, 507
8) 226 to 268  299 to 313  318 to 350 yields 0.13 km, 484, 498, 511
